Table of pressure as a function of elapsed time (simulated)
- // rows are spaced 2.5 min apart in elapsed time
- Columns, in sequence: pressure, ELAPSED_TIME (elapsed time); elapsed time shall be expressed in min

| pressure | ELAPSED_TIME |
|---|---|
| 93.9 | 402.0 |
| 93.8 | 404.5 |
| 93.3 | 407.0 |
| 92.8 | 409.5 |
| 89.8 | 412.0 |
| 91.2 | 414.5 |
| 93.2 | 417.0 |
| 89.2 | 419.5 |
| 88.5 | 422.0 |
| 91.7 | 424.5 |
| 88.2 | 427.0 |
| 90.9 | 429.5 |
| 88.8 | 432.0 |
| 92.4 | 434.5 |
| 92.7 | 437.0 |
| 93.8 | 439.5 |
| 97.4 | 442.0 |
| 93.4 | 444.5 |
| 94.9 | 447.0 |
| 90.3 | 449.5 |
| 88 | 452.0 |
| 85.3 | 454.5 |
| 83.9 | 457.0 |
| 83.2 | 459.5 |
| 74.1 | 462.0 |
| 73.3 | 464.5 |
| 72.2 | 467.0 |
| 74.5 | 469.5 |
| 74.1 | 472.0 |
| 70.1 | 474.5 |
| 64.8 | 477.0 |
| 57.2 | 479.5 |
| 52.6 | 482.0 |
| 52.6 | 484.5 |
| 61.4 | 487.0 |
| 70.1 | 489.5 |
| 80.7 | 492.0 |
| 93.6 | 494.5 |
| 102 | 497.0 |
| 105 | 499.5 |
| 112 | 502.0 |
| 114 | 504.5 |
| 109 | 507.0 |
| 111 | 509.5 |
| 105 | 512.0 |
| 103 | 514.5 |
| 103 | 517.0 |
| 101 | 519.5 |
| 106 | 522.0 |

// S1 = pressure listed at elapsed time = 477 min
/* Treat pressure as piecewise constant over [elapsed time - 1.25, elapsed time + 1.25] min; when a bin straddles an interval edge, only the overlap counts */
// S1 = 64.8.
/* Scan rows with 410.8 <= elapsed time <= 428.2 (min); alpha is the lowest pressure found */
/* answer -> 88.2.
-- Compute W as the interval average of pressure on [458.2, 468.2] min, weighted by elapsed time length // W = 75.8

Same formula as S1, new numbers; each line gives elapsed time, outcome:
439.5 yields 93.8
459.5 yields 83.2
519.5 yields 101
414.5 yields 91.2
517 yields 103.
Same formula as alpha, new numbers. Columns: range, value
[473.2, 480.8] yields 57.2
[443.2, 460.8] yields 83.2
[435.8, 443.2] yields 92.7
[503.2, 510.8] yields 109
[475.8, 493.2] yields 52.6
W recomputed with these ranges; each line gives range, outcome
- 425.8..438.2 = 90.6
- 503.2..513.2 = 110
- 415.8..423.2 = 90.3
